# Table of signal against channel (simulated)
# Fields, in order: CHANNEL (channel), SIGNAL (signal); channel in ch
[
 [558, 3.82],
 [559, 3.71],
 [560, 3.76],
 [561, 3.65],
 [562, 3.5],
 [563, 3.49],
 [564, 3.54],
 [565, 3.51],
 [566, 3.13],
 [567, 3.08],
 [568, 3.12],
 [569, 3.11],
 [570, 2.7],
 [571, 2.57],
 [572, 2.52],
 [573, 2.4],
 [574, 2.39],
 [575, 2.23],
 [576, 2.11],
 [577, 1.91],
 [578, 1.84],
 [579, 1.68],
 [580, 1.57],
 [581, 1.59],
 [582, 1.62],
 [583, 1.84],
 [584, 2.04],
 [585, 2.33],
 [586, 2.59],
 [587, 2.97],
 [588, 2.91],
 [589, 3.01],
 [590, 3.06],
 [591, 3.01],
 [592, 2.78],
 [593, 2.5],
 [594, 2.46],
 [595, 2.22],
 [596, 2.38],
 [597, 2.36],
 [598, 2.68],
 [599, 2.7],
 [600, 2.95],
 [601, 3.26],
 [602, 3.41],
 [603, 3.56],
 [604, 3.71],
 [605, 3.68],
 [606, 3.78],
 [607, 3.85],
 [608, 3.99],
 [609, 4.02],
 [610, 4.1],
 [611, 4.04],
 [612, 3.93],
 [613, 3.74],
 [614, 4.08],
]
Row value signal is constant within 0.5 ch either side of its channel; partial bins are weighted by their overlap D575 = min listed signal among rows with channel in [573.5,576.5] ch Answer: 2.11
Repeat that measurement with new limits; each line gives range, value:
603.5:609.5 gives 3.68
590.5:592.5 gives 2.78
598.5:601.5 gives 2.7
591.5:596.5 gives 2.22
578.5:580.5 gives 1.57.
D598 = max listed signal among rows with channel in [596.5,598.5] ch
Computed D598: 2.68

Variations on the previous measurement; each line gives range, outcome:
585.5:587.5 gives 2.97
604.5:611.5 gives 4.1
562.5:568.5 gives 3.54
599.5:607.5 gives 3.85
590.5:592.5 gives 3.01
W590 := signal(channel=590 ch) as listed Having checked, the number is 3.06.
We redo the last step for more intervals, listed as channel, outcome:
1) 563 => 3.49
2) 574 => 2.39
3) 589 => 3.01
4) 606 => 3.78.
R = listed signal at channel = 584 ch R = 2.04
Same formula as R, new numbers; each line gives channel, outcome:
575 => 2.23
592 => 2.78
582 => 1.62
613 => 3.74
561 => 3.65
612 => 3.93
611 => 4.04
